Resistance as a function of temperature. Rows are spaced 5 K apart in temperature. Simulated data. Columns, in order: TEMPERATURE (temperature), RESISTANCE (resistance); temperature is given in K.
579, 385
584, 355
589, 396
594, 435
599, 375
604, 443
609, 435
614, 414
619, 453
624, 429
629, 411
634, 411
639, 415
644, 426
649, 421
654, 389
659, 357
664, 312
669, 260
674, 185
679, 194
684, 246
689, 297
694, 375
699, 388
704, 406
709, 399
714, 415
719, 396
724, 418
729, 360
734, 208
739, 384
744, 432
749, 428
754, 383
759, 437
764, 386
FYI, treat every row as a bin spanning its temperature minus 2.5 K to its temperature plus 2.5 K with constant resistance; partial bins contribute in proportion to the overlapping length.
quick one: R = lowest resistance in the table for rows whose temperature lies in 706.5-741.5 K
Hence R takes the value 208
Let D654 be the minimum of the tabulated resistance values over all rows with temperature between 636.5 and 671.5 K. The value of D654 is 260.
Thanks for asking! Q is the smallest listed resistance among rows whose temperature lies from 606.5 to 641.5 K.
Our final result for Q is 411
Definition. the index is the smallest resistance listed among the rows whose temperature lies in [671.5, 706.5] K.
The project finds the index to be 185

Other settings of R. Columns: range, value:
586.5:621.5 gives 375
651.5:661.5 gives 357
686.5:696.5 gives 297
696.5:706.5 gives 388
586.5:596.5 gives 396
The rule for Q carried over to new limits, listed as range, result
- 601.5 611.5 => 435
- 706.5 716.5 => 399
